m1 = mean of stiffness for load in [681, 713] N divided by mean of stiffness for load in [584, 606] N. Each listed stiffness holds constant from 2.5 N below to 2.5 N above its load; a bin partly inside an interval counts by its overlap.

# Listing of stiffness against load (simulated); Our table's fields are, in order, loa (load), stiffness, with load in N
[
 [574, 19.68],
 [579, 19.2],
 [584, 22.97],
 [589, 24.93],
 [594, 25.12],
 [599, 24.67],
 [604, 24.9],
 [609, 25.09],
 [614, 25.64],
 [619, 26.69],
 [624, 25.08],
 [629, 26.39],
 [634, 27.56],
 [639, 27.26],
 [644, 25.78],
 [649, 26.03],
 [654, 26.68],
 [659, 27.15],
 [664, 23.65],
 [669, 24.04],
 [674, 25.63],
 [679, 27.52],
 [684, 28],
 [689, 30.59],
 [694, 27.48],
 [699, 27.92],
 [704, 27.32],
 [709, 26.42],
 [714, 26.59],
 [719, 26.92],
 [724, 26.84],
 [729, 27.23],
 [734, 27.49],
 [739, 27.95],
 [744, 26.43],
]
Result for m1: 1.13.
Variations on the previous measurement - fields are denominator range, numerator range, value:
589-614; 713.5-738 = 1.08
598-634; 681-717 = 1.08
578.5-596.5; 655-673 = 1.07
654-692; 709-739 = 1.01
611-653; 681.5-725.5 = 1.05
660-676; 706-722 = 1.08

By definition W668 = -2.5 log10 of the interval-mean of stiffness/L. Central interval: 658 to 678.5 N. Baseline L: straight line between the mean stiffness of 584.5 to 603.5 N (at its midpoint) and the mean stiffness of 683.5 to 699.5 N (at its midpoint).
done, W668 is 0.10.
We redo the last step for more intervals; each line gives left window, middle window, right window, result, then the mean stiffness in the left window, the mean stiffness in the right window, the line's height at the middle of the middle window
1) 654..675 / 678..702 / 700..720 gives -0.09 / 25.3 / 26.9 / 26.2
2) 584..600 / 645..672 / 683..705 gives 0.06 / 24.6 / 28.3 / 27.1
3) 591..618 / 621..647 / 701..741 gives -0.03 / 25.2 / 27.1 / 25.7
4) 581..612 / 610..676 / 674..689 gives 0.02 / 24.5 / 27.9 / 26.4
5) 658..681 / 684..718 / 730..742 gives -0.05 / 25.5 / 27.6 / 26.5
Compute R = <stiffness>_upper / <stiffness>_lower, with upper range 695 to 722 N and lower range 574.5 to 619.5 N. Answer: 1.1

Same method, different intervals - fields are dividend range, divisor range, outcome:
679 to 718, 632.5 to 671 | 1.07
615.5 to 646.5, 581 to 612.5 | 1.08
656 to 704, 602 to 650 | 1.03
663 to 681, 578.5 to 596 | 1.08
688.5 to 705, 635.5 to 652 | 1.06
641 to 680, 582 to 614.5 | 1.04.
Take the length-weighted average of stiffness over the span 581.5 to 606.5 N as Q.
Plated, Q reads 24.5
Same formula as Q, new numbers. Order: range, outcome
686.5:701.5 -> 28.7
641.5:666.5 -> 25.9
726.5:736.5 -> 27.4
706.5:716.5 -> 26.5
